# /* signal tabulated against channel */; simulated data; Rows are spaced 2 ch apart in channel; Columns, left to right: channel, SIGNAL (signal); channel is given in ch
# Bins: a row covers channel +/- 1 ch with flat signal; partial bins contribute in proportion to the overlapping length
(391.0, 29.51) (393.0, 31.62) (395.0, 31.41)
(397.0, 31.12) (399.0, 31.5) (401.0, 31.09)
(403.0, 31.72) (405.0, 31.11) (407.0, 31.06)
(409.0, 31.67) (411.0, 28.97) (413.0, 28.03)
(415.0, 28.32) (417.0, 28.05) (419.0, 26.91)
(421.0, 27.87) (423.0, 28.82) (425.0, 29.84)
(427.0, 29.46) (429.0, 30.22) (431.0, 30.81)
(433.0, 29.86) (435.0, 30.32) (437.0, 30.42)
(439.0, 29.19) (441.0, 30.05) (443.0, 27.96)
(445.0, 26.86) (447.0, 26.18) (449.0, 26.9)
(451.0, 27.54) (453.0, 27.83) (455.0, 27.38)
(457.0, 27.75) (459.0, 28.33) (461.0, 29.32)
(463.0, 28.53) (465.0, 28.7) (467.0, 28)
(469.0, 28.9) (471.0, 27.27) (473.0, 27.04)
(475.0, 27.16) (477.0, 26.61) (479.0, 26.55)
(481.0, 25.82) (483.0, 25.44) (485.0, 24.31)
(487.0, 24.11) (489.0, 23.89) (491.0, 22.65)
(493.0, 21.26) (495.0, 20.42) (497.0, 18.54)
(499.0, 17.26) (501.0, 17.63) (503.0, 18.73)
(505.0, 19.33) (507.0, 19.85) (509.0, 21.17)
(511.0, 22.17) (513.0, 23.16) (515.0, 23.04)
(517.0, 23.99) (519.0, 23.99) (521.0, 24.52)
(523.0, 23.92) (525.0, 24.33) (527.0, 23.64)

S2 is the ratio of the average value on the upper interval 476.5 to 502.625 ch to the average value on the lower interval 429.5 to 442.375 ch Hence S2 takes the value 0.75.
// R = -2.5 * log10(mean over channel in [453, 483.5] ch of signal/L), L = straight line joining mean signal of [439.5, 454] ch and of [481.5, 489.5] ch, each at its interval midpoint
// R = -0.07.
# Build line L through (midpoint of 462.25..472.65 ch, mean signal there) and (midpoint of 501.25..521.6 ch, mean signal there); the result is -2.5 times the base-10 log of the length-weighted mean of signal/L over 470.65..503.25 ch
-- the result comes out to 0.100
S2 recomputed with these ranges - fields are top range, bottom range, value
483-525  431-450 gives 0.76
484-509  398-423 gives 0.70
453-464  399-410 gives 0.90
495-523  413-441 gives 0.72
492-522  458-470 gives 0.73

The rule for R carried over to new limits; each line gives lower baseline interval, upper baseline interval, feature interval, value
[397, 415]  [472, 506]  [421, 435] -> -0.05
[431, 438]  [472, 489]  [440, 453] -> 0.06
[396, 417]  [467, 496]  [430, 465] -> -0.04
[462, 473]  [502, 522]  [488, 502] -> 0.20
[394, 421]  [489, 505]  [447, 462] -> -0.13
